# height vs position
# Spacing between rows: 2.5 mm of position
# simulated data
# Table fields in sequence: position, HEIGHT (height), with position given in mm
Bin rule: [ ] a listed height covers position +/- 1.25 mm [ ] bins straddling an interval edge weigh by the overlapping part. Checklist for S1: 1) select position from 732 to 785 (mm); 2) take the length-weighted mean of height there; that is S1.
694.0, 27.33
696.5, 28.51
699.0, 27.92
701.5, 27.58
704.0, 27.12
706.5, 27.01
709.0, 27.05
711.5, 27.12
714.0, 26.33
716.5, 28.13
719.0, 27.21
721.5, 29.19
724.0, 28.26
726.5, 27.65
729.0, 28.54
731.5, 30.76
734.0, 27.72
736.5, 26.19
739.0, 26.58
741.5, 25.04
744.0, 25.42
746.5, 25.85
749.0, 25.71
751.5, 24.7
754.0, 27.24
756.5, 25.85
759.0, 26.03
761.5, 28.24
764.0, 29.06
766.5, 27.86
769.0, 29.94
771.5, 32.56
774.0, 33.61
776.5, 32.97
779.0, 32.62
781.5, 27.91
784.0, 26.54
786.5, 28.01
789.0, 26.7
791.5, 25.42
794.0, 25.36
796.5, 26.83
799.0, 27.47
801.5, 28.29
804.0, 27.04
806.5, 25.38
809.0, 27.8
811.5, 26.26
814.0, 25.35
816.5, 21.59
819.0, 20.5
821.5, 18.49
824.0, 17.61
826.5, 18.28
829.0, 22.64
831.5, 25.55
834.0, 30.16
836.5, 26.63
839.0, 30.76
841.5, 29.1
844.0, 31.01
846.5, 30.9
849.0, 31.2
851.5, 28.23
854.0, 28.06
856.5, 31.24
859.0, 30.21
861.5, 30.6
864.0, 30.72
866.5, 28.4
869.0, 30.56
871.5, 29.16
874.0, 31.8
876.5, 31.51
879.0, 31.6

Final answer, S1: 28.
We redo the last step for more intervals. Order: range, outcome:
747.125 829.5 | 26.4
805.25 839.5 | 23.9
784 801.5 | 26.7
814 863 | 26.5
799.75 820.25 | 25.3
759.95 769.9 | 28.7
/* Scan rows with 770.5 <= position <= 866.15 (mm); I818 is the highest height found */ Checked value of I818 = 33.61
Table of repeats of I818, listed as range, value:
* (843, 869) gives 31.24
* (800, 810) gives 28.29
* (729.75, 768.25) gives 30.76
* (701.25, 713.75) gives 27.58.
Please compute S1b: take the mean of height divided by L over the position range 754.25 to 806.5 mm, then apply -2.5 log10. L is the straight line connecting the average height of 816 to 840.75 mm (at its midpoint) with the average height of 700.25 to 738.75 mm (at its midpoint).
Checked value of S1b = -0.12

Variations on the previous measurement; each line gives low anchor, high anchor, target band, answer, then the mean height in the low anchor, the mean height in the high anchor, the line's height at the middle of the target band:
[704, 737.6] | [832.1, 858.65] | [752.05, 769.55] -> 0.03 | 27.8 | 29.6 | 28.4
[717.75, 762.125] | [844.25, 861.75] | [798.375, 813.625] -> 0.07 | 27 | 30.1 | 28.8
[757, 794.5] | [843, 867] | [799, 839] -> 0.21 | 28.9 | 30.1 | 29.5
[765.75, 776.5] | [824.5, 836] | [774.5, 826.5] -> 0.08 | 31.4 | 23.9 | 27.7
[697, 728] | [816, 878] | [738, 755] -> 0.07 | 27.6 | 27.5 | 27.6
